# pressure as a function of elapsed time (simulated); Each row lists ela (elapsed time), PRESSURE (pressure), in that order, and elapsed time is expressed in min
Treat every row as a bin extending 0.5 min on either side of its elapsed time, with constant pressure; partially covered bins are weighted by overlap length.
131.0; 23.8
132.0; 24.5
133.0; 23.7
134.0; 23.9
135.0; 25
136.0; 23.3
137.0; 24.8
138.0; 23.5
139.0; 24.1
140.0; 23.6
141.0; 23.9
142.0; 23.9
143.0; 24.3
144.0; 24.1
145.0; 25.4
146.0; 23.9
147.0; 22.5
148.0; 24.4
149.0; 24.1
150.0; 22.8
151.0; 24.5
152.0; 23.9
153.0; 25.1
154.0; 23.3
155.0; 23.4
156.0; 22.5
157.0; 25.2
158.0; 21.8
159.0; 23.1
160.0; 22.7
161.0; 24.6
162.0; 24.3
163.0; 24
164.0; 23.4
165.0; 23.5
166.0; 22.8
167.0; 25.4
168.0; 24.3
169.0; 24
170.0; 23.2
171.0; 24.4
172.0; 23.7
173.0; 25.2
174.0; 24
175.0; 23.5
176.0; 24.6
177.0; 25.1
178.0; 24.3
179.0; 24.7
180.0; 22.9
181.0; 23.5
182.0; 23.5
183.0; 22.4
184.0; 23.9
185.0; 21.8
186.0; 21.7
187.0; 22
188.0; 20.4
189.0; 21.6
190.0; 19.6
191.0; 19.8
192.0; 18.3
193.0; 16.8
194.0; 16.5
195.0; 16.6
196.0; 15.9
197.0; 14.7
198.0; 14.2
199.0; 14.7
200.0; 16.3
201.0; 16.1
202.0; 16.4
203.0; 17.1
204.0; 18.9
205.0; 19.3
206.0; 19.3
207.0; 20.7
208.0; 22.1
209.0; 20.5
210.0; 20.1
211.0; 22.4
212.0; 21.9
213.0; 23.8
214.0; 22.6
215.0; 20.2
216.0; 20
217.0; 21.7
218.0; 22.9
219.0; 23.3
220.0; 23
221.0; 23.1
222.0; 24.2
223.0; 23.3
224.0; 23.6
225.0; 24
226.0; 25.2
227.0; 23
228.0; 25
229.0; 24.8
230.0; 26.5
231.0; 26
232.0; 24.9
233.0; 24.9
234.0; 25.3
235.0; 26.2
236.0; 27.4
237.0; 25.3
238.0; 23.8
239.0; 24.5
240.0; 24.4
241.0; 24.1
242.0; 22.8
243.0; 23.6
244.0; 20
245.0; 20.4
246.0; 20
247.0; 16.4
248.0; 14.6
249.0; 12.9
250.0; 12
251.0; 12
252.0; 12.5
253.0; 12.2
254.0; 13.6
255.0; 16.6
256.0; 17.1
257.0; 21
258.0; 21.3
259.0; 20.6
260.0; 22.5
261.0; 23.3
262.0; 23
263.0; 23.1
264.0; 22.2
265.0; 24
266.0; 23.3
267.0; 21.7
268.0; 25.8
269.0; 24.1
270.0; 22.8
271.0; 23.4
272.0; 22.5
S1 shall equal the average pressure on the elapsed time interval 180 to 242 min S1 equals 21.6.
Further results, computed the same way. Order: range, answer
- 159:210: 21.2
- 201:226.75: 21.5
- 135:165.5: 23.8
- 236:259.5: 19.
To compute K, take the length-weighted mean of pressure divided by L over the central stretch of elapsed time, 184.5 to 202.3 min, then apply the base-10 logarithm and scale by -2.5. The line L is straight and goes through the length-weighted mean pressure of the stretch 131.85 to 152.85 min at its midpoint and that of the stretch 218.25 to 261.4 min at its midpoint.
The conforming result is 0.25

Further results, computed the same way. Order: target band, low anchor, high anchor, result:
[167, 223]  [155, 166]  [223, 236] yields 0.15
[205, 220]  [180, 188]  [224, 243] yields 0.11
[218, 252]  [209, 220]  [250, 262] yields -0.13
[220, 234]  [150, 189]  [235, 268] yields -0.15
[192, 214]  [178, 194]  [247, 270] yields 0.14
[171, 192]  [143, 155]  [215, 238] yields 0.06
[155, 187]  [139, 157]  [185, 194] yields -0.09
